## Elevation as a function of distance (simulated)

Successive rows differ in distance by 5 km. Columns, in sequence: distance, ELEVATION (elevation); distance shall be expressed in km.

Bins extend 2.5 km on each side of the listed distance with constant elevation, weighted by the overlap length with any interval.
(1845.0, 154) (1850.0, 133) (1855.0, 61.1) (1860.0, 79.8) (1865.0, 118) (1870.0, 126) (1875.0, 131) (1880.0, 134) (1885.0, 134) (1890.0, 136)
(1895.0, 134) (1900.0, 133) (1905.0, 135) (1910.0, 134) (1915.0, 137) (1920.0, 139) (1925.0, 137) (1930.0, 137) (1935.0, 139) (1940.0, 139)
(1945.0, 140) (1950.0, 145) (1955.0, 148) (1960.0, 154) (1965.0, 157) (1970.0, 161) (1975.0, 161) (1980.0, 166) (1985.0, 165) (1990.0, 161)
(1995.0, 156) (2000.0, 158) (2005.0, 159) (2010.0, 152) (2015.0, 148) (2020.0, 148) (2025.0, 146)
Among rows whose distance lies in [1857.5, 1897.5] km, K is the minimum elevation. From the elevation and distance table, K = 79.8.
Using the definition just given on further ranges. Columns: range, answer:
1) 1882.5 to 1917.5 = 133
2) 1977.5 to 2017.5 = 148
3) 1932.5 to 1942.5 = 139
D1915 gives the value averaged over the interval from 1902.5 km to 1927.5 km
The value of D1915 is 136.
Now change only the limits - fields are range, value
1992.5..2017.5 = 155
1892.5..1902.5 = 134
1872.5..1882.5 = 132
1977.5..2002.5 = 161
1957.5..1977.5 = 158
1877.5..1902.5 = 134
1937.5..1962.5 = 145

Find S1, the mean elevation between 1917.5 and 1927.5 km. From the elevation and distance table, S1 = 138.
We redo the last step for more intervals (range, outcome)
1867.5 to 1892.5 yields 132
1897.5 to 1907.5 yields 134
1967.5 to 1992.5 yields 163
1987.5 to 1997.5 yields 158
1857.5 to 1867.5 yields 98.9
